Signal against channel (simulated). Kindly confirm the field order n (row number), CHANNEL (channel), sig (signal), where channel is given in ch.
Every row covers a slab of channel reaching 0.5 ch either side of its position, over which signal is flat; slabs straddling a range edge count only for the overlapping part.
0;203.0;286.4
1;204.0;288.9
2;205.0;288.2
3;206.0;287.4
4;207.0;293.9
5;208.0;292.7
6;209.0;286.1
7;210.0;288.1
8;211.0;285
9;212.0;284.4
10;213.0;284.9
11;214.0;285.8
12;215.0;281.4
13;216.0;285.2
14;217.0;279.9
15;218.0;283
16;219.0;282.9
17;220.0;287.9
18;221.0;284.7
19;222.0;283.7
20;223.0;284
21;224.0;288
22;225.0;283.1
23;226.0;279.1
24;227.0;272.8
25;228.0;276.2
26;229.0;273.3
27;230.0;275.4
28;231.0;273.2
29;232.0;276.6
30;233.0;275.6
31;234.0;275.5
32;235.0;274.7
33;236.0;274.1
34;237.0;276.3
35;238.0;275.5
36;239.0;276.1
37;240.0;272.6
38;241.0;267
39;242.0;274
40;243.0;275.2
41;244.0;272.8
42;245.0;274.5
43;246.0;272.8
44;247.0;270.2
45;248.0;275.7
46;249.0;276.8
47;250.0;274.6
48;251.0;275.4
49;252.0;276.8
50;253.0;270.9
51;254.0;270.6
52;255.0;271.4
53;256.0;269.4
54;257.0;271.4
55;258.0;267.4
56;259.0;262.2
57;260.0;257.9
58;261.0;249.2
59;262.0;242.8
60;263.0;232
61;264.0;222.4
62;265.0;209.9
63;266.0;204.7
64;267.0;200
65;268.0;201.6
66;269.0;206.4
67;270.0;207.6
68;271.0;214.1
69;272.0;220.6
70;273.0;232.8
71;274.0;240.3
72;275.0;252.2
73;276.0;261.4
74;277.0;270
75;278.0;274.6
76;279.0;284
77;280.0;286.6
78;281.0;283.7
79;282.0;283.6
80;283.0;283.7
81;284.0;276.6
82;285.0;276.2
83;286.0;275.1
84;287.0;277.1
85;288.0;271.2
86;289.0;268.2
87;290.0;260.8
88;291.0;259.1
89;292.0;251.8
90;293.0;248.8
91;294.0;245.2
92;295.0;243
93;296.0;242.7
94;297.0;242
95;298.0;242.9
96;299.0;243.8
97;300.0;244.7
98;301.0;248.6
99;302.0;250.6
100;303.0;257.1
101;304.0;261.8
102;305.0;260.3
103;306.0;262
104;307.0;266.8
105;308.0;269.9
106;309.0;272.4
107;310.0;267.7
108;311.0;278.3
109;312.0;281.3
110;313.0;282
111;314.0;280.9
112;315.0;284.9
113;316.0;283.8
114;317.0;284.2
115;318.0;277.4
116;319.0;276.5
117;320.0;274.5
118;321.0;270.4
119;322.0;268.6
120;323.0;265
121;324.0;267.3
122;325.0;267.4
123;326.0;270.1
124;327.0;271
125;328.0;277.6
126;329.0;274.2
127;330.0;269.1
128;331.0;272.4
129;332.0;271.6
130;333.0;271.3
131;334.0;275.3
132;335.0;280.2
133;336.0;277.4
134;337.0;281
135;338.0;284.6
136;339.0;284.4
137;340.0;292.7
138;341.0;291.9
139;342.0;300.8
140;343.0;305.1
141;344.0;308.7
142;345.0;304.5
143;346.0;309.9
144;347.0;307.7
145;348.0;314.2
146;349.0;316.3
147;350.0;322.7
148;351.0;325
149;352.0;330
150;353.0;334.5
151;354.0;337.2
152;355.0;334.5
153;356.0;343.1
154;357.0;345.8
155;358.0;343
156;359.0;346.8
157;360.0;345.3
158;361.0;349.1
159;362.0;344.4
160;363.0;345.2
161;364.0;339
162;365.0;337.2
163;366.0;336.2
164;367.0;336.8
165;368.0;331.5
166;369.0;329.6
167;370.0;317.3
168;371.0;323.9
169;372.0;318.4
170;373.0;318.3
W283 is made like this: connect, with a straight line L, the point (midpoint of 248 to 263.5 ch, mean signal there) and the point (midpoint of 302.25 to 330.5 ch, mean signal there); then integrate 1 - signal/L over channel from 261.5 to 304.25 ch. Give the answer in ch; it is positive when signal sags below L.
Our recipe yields 3.1 ch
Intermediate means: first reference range 265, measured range 249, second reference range 272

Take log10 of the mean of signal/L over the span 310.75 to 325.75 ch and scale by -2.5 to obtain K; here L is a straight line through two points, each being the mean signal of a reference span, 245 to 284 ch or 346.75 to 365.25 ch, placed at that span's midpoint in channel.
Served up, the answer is 0.10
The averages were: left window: 254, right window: 335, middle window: 276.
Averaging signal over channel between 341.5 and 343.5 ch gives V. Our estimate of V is 303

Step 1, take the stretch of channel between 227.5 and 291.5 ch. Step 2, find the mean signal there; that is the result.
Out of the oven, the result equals 261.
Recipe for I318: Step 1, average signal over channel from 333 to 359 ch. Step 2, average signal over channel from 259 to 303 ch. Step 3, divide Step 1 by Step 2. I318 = 1.2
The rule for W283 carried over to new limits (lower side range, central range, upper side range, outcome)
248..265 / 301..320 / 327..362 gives 1.2 ch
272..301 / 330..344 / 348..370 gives 1.3 ch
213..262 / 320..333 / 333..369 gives 1.6 ch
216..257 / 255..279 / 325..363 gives 3.8 ch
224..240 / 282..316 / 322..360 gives 3.2 ch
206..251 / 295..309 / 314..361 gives 1.8 ch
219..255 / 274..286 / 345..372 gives 0.9 ch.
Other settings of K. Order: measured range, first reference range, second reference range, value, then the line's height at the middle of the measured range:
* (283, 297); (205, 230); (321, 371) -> 0.14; 297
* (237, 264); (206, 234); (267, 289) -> 0.00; 268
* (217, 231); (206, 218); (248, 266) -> -0.01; 279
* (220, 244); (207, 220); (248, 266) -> -0.01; 274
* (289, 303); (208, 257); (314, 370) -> 0.18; 293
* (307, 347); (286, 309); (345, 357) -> 0.05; 294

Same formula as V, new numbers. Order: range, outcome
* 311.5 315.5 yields 282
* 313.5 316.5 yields 283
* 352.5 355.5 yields 335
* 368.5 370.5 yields 323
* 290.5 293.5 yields 253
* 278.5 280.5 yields 285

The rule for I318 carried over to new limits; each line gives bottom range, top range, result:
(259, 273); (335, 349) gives 1.34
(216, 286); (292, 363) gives 1.08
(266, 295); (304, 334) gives 1.08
